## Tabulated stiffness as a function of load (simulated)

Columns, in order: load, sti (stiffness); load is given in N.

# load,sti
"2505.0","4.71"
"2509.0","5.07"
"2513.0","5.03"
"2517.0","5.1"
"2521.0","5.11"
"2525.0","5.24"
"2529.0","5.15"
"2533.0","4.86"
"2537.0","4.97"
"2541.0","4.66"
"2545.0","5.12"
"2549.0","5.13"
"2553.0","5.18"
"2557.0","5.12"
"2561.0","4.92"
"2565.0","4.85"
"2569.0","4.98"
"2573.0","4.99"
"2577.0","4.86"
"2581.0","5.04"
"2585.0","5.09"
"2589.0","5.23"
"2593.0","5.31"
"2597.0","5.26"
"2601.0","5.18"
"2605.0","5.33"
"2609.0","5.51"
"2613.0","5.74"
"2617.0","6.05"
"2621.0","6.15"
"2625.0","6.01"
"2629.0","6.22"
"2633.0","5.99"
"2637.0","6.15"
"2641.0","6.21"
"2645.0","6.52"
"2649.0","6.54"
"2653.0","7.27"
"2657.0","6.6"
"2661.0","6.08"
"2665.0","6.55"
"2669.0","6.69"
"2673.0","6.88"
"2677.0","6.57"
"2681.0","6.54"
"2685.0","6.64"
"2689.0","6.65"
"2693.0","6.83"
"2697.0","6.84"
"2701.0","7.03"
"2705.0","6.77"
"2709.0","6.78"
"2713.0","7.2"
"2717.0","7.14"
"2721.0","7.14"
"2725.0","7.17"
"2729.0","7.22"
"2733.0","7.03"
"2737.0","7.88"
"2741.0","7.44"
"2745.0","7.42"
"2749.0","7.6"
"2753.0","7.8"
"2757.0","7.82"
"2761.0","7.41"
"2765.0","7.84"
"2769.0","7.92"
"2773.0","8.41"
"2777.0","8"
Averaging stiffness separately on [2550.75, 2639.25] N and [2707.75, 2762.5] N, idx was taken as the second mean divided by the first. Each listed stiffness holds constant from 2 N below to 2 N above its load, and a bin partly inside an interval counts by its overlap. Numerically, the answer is 1.36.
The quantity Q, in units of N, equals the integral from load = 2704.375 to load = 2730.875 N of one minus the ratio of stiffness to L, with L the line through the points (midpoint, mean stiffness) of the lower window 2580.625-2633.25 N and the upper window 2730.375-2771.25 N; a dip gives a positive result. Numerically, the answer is 0.26 N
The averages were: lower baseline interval 5.58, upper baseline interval 7.61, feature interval 7.07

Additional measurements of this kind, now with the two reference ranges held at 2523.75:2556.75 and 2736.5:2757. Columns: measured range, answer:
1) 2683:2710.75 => 0.84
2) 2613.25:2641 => 0.21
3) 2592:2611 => 1.59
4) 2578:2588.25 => 0.94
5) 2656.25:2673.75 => 0.19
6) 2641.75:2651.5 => -0.24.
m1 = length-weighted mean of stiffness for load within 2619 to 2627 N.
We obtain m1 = 6.08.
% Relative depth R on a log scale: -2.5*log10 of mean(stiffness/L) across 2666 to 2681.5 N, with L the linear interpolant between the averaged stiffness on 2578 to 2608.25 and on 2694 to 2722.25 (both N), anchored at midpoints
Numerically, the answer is -0.04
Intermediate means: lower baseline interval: 5.21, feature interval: 6.67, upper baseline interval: 6.98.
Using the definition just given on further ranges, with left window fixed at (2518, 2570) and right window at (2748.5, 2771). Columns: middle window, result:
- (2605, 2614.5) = 0.06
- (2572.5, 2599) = 0.09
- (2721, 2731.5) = 0.02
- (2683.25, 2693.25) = 0.02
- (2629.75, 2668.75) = -0.02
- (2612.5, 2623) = -0.01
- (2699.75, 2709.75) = 0.03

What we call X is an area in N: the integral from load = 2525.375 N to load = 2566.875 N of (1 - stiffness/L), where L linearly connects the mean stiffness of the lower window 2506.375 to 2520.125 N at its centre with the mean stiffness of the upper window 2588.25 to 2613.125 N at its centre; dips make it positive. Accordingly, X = 1.3 N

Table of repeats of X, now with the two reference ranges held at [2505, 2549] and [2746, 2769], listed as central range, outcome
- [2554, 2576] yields 1.95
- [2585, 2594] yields 0.82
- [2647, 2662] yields -0.36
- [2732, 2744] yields -0.01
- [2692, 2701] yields 0.15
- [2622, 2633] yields 0.17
